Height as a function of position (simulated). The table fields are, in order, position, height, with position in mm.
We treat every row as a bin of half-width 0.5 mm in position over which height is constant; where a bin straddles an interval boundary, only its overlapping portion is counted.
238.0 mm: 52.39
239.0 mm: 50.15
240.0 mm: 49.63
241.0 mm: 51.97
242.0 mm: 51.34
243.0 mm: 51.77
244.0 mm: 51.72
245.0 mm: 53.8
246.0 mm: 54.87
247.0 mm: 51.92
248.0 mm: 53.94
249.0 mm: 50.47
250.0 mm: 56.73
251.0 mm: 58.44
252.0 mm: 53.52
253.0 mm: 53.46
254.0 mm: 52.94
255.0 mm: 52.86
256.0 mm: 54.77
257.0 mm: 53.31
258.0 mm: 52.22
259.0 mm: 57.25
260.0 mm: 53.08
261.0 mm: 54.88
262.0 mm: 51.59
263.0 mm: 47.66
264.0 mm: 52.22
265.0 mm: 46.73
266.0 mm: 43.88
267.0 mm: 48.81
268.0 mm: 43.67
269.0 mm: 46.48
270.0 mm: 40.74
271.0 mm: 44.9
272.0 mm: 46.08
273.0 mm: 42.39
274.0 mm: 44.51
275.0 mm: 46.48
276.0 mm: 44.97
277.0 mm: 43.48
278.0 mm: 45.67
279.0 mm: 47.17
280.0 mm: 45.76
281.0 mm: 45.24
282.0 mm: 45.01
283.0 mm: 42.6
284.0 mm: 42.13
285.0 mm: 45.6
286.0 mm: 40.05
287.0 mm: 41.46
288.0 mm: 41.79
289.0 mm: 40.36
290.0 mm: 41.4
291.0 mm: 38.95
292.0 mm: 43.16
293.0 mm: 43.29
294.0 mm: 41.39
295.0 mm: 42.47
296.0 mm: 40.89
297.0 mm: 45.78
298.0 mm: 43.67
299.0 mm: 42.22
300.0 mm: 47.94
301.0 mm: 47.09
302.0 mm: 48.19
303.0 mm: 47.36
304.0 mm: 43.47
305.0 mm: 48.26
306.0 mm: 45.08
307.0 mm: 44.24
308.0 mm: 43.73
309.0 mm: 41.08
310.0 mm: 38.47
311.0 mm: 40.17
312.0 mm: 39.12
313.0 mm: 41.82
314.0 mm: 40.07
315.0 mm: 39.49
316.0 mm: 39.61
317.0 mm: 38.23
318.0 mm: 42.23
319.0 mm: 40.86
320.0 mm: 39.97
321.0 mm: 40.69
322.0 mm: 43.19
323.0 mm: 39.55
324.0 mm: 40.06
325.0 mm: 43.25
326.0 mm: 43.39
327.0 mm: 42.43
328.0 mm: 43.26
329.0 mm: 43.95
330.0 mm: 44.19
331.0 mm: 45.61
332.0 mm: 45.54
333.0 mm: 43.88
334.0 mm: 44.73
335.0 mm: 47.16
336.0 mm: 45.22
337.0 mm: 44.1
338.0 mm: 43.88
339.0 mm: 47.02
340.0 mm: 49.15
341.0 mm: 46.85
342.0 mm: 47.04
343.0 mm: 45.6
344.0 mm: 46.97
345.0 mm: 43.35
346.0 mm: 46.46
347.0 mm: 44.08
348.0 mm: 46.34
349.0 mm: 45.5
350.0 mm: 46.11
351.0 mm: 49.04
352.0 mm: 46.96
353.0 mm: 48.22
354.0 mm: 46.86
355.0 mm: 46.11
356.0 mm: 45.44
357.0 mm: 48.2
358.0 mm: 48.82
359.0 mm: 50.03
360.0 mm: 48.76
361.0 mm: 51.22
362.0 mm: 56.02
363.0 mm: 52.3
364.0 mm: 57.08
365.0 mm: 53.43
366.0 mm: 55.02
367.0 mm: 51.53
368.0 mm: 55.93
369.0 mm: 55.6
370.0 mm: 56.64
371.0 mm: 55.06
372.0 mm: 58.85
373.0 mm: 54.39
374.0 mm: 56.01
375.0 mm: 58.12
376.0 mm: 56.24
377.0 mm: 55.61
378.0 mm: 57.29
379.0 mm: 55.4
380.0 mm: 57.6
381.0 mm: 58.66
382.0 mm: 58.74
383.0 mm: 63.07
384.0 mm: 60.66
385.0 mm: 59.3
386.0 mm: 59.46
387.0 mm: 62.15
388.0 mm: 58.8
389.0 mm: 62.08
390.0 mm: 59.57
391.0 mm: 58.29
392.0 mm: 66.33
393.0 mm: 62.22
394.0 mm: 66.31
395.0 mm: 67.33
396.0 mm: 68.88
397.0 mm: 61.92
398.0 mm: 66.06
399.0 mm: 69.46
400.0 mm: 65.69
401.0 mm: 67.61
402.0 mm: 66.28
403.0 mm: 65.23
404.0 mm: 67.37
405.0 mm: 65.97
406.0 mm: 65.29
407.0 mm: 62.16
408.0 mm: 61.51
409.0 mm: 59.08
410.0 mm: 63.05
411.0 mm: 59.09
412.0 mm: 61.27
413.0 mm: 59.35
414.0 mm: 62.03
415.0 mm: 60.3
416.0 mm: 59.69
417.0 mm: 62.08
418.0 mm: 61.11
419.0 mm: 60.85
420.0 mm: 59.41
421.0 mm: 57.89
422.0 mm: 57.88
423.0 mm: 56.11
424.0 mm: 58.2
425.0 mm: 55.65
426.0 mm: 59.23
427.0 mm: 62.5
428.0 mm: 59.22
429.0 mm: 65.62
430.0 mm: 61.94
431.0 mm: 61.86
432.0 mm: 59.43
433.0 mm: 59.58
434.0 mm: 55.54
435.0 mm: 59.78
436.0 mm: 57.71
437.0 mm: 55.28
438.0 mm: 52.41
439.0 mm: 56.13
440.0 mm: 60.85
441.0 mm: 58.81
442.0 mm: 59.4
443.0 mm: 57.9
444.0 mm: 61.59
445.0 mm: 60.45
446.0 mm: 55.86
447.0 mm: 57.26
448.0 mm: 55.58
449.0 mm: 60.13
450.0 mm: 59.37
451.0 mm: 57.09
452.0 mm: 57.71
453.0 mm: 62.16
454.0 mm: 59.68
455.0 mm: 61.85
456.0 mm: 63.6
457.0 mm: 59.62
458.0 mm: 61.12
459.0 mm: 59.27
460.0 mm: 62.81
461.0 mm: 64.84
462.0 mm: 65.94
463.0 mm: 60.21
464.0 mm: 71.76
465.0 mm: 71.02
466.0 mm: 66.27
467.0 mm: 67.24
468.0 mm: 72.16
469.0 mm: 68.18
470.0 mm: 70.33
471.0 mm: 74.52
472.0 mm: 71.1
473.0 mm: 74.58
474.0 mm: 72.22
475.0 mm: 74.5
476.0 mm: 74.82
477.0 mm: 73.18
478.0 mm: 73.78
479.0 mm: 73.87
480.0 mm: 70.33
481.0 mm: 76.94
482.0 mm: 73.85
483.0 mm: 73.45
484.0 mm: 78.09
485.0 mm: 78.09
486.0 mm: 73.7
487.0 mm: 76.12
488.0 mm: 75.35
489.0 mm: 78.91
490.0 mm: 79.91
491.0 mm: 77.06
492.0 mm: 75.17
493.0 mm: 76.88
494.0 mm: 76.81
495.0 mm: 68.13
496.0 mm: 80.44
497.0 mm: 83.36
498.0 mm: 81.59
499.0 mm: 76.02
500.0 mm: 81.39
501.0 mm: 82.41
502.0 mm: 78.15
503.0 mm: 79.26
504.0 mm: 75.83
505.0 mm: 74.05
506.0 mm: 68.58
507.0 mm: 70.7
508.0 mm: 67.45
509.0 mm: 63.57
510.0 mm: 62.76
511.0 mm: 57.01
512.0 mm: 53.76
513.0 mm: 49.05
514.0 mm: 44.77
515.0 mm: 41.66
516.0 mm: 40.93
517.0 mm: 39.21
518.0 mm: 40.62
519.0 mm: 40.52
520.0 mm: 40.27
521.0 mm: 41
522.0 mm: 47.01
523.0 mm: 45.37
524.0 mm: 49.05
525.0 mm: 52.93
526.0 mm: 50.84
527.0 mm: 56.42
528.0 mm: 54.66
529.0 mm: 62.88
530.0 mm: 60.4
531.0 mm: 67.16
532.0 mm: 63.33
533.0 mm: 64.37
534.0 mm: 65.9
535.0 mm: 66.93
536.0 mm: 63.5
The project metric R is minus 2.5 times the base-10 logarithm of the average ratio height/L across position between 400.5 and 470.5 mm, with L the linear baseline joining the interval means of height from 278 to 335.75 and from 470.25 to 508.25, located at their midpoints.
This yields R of 0.08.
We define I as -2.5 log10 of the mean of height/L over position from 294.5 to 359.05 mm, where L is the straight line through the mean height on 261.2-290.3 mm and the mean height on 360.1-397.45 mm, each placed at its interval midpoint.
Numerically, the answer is 0.165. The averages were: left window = 44.9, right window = 58.4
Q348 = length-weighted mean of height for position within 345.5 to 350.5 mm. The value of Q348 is 45.7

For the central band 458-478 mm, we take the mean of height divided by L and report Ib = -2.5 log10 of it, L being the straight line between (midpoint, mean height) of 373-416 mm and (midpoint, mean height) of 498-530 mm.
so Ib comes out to -0.16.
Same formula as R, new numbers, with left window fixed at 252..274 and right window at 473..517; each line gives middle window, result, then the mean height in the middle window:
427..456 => 0.12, 59.1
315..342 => 0.27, 43.4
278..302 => 0.20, 43.4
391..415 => -0.03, 64.1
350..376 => 0.13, 52.2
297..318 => 0.24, 43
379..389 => 0.02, 59.7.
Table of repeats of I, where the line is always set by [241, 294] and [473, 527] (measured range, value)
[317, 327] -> 0.255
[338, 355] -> 0.166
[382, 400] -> -0.096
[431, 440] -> 0.068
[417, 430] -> 0.010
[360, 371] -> 0.029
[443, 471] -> 0.001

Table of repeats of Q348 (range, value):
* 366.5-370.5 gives 54.9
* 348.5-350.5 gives 45.8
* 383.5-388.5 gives 60.1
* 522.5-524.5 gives 47.2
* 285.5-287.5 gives 40.8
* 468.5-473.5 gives 71.7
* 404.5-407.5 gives 64.5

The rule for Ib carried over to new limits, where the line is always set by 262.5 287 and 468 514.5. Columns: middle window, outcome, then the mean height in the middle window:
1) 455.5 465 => 0.082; 63.7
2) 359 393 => 0.016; 57.1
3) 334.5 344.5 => 0.152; 46.3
